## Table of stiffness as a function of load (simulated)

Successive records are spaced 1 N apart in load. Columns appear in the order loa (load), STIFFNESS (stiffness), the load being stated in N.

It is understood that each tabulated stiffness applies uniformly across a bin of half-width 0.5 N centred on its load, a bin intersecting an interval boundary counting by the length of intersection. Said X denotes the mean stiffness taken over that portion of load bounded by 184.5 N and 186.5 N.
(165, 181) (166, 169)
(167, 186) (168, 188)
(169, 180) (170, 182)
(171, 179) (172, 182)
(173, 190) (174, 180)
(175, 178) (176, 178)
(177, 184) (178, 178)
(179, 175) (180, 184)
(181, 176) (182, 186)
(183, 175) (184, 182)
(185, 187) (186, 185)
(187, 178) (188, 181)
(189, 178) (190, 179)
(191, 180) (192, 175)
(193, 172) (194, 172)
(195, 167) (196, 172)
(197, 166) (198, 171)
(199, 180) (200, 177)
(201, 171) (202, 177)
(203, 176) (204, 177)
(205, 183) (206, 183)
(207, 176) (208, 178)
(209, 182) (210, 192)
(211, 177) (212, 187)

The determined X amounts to 186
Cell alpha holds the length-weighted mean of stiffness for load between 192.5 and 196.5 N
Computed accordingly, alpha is 171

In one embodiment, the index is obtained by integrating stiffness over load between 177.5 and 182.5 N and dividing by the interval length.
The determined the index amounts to 180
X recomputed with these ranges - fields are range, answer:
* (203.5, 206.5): 181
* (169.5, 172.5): 181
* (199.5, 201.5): 174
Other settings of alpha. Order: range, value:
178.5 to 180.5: 180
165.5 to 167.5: 178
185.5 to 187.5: 182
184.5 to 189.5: 182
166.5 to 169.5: 185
